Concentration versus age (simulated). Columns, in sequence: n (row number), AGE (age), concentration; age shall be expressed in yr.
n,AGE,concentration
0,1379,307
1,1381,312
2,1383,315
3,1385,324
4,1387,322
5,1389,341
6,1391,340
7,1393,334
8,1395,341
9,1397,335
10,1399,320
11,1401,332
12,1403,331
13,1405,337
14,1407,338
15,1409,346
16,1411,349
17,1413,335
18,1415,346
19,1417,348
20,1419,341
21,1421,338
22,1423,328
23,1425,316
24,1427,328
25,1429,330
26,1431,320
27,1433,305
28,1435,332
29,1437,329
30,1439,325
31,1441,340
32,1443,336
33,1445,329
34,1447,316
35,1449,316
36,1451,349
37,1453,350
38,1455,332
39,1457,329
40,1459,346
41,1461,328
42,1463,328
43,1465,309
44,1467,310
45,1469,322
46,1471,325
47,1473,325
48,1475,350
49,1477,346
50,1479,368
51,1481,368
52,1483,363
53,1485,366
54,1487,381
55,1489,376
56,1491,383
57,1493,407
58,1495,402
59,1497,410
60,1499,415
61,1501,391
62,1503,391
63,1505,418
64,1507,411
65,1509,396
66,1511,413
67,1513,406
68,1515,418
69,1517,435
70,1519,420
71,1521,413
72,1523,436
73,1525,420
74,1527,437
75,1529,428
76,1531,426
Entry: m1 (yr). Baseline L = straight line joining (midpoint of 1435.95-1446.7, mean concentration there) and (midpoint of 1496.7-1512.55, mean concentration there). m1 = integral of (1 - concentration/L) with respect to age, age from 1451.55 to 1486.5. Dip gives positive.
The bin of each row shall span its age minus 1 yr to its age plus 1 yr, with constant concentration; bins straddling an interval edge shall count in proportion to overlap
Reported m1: 2.27 yr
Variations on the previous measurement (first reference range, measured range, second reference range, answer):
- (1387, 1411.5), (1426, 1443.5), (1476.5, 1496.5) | 1.3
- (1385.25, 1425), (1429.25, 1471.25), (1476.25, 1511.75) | 4.1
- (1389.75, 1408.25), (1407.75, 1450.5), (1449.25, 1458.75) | 0.7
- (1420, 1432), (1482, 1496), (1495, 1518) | 0.3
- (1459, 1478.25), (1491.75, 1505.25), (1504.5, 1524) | -0.6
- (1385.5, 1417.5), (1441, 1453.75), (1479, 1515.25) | 1.1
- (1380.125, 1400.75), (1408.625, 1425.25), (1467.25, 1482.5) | -0.3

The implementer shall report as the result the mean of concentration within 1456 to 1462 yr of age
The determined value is 334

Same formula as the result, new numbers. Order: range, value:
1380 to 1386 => 317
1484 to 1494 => 383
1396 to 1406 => 331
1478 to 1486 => 366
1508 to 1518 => 414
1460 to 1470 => 319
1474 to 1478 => 348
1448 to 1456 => 337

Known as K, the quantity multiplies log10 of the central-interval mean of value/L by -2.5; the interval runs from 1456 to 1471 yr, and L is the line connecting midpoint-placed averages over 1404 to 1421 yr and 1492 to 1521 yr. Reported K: 0.17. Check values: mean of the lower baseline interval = 342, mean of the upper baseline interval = 410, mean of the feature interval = 325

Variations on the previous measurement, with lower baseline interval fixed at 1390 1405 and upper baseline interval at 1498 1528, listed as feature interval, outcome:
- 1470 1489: 0.10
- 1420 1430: 0.08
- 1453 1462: 0.12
